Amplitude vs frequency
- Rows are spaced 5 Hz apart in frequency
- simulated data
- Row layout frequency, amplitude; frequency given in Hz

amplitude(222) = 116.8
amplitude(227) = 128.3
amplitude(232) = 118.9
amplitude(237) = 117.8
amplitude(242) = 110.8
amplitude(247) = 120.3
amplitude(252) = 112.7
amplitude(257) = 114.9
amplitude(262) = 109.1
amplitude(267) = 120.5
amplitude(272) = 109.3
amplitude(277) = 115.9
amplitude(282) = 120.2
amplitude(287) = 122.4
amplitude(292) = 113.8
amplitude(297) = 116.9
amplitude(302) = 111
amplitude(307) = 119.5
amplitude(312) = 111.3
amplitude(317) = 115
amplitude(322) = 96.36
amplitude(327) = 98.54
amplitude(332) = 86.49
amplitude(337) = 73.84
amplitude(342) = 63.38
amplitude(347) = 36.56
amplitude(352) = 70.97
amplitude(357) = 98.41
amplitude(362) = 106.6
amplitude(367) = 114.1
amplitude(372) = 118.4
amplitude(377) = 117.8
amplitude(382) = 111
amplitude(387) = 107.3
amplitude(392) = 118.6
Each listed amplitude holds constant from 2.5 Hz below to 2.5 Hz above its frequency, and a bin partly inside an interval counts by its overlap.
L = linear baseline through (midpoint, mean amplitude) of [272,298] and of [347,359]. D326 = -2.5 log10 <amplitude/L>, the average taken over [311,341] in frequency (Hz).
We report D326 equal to -0.03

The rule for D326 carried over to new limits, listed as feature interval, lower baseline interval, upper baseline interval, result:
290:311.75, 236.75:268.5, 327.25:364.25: -0.20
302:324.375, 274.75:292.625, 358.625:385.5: 0.06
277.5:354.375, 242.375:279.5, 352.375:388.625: 0.15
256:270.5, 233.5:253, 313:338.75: -0.03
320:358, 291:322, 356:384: 0.41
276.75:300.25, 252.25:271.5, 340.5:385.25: -0.09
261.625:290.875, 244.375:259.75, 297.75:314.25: -0.01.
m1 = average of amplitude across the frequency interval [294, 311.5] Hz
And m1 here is 115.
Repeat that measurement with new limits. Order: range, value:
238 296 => 116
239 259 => 115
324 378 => 88.8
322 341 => 85.8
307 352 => 86.3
